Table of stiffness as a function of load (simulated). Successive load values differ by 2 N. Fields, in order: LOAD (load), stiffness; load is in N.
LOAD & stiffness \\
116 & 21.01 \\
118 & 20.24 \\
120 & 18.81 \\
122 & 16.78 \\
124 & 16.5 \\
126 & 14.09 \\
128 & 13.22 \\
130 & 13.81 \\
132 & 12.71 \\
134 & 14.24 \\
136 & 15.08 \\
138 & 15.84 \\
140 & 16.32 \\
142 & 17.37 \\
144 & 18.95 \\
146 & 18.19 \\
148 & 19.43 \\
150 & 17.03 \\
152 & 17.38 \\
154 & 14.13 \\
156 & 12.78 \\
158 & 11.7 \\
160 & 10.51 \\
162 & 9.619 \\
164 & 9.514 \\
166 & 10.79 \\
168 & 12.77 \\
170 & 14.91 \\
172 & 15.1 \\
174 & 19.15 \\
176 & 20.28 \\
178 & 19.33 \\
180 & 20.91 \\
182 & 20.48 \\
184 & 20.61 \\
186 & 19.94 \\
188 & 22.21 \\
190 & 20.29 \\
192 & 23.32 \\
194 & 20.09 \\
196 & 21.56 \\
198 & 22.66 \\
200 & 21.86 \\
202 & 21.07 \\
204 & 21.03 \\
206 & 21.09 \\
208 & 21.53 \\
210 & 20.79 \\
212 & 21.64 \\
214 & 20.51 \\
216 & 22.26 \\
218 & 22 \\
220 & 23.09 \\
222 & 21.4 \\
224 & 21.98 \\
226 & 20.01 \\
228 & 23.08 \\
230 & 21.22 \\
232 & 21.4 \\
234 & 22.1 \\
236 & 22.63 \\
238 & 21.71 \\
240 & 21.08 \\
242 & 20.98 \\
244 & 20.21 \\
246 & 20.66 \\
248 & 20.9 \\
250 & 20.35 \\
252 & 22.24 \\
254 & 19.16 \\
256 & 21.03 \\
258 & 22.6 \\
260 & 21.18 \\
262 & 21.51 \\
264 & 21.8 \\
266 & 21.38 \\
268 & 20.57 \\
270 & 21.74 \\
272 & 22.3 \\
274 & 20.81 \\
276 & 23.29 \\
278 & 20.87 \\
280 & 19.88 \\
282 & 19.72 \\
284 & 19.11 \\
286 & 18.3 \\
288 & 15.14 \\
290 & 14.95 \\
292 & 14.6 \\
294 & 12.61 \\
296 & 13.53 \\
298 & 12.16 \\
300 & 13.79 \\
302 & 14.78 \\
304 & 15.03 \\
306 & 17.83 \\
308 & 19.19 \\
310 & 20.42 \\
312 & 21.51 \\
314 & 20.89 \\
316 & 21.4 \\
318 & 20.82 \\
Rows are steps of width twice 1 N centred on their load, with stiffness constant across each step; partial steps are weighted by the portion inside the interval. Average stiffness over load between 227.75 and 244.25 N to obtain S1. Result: 21.6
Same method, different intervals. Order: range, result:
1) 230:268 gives 21.3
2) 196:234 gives 21.6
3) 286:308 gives 14.8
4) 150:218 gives 18.3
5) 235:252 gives 21.1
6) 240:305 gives 19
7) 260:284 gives 21.2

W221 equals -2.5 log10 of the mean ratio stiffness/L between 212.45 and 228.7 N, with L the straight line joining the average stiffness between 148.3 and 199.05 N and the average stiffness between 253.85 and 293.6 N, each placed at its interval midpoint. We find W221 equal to -0.18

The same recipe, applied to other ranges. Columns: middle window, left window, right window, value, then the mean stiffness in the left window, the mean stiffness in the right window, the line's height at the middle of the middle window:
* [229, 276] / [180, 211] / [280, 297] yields -0.18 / 21.2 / 16.2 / 18.2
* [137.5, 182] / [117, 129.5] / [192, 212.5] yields 0.20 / 16.5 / 21.4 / 18.8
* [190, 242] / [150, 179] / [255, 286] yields -0.23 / 14.2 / 21.1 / 17.6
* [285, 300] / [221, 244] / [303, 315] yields 0.34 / 21.5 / 19.1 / 19.7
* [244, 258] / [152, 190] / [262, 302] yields -0.18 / 16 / 18.2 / 17.6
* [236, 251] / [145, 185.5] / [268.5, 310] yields -0.23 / 15.8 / 17.6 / 16.9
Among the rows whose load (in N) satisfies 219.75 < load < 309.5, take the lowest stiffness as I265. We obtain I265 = 12.16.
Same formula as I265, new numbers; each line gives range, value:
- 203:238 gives 20.01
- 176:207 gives 19.33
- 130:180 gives 9.514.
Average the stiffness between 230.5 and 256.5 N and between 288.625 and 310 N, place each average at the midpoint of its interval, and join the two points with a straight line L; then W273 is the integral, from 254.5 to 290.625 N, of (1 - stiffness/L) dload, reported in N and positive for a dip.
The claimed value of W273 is -4.8 N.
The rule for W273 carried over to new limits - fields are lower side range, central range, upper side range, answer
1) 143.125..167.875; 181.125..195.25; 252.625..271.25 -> -4.1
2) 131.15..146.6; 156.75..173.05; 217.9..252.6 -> 5.3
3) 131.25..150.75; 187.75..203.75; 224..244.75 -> -1.8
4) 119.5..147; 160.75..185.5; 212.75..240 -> 3.1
